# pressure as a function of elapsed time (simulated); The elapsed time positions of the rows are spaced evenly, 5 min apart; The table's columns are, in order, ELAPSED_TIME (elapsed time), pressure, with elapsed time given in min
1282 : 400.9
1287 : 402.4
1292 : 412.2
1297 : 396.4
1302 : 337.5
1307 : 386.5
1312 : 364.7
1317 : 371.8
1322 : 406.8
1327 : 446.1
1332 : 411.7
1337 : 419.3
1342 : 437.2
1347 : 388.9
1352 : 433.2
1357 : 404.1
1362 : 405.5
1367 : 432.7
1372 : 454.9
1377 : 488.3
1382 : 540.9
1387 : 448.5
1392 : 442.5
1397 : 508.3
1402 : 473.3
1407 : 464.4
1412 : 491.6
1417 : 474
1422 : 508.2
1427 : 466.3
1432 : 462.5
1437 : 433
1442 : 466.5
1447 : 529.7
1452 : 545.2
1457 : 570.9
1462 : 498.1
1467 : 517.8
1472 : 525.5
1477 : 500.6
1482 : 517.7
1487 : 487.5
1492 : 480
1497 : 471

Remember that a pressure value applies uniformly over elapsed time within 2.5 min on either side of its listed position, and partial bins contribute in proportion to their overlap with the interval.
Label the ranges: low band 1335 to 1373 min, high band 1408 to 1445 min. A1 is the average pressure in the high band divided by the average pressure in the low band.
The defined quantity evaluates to 1.1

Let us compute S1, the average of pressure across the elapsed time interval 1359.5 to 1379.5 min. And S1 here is 445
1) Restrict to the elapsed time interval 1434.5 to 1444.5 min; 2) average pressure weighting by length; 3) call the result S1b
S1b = 450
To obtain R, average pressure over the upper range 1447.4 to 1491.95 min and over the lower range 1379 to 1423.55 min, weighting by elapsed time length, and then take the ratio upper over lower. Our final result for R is 1.07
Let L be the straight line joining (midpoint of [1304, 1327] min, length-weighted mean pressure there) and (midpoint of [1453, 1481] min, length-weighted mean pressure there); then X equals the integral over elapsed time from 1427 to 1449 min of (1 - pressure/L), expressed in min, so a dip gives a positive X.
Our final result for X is 1.2 min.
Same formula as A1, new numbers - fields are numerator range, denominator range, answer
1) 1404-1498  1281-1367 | 1.23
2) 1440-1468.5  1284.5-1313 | 1.36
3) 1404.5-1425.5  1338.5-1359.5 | 1.16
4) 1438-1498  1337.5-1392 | 1.15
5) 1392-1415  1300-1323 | 1.29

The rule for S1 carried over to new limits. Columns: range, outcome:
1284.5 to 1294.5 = 407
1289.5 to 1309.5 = 383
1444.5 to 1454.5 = 537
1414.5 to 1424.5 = 491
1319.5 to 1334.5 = 422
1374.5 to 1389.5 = 493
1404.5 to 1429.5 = 481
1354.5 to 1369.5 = 414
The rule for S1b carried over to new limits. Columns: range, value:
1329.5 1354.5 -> 418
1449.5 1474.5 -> 532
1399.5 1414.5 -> 476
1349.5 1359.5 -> 419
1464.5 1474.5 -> 522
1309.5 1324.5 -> 381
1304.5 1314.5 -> 376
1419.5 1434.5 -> 479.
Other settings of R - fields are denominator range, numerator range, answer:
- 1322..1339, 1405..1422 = 1.14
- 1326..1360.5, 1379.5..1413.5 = 1.15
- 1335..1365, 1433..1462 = 1.22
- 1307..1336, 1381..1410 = 1.19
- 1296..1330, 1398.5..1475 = 1.28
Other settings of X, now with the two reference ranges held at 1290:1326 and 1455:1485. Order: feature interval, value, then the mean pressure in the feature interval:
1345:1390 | -1.0 min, 445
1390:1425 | -0.9 min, 481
